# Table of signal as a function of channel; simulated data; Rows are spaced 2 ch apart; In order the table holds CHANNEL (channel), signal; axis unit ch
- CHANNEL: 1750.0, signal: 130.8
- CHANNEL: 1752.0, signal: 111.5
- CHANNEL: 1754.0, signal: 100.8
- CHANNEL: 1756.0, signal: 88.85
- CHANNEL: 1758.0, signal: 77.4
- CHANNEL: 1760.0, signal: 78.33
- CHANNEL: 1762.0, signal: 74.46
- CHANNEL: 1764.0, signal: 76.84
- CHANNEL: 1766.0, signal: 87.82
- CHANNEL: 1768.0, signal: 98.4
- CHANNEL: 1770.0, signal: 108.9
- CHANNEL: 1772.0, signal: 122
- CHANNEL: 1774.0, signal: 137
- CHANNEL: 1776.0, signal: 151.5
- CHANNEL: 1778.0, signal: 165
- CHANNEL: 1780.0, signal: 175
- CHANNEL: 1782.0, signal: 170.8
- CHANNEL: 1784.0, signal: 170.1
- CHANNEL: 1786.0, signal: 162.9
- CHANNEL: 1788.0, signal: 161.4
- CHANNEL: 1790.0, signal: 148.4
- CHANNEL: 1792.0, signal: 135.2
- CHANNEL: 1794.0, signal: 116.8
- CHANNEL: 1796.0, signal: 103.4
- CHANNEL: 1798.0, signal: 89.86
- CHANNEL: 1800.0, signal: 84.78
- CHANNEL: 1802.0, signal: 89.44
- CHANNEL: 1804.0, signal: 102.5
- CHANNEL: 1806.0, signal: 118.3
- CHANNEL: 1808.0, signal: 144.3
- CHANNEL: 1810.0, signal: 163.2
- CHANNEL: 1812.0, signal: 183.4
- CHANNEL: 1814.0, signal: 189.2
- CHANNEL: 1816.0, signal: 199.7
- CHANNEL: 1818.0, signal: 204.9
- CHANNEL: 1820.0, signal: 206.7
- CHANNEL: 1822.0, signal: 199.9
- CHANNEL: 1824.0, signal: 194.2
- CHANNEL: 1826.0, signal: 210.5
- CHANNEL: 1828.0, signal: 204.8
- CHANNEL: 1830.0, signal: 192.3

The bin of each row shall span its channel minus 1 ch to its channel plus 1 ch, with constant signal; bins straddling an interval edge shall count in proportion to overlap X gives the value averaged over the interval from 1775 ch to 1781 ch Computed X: 164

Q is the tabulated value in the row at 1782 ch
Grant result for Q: 170.8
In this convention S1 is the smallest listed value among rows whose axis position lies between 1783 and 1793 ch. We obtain 135.2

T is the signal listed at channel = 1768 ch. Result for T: 98.4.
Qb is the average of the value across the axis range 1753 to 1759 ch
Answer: 89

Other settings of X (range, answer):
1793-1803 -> 96.9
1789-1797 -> 126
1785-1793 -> 152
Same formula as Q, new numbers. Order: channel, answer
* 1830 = 192.3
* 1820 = 206.7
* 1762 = 74.46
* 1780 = 175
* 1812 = 183.4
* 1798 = 89.86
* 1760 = 78.33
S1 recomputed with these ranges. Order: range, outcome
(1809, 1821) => 163.2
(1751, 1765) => 74.46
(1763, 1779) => 76.84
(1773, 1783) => 137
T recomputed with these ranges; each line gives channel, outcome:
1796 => 103.4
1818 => 204.9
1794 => 116.8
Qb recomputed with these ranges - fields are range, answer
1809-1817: 184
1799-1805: 92.2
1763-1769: 87.7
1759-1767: 79.4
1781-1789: 166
